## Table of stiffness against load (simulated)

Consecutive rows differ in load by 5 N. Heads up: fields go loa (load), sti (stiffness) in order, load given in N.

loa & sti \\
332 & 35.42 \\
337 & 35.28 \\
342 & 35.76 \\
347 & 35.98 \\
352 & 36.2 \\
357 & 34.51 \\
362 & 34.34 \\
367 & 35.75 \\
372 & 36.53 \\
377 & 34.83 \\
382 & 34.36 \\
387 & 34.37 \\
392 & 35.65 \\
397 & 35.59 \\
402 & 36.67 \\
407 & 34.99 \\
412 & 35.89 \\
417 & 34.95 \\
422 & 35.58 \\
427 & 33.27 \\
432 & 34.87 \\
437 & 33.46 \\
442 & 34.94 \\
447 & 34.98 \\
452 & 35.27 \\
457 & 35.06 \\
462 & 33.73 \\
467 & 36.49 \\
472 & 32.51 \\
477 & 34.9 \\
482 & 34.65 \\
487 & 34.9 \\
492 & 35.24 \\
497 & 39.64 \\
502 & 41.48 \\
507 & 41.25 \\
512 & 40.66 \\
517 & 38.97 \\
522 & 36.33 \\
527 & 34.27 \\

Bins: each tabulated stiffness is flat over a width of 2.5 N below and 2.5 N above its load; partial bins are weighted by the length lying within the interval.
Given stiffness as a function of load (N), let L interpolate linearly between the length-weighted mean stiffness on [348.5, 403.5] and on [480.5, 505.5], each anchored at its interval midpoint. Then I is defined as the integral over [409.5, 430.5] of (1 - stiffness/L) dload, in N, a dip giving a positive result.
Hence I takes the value 0.7 N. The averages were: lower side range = 35.3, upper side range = 37.4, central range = 34.9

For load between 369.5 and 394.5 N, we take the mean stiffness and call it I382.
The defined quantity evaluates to 35.1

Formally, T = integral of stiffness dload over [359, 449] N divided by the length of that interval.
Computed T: 35.1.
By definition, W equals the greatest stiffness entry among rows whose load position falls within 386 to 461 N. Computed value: 36.67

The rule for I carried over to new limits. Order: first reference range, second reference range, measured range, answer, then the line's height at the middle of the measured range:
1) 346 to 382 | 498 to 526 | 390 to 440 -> 2.3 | 36.8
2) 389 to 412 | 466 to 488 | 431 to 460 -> 0.2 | 35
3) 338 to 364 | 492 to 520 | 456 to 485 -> 3.2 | 38.8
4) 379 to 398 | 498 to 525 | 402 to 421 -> 0.2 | 35.8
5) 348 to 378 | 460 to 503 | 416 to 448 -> 1.0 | 35.6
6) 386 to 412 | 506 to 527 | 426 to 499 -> 4.4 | 37.2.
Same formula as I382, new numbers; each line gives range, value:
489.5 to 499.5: 37.4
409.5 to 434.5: 34.9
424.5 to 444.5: 34.1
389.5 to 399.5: 35.6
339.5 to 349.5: 35.9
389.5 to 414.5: 35.8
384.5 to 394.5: 35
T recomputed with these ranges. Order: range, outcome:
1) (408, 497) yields 34.9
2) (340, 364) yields 35.4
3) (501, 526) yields 39.3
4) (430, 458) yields 34.7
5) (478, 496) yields 35.3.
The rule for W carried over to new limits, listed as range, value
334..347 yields 35.98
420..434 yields 35.58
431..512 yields 41.48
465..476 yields 36.49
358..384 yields 36.53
